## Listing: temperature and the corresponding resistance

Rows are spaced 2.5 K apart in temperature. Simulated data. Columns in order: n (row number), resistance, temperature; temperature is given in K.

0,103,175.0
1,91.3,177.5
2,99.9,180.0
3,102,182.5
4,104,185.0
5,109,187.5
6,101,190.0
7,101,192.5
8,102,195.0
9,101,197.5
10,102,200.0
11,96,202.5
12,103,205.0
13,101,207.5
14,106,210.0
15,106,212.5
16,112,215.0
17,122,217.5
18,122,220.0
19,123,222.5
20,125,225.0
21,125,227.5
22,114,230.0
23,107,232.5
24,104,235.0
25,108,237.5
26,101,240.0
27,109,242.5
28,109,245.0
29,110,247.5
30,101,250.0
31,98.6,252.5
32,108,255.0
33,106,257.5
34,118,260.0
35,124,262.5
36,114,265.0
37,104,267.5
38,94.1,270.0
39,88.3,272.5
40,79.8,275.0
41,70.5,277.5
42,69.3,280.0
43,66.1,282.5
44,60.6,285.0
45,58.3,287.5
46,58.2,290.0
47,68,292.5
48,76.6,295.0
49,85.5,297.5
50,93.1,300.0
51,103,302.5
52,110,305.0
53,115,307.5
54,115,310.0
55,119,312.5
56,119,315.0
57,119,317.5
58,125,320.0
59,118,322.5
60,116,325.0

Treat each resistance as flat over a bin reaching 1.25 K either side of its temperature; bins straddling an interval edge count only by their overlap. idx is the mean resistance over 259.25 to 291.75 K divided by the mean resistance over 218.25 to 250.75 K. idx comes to 0.75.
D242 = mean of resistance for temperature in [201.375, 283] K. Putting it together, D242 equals 105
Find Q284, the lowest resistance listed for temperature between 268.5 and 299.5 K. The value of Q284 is 58.2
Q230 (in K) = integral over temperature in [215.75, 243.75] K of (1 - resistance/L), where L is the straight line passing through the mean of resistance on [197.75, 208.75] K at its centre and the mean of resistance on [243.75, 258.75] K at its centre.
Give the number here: -3.07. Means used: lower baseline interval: 101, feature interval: 114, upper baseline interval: 105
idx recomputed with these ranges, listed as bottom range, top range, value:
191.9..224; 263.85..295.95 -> 0.72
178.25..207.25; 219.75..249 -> 1.11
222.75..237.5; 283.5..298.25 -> 0.58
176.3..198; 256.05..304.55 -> 0.86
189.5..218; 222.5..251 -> 1.07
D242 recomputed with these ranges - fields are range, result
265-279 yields 89.4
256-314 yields 91.3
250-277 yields 102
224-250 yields 111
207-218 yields 109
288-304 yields 80.1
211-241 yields 114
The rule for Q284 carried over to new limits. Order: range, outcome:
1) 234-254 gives 98.6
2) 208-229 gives 106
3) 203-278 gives 70.5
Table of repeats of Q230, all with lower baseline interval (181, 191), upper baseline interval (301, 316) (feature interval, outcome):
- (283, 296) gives 5.5 K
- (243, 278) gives 2.2 K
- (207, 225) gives -1.4 K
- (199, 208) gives 0.4 K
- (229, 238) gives -0.1 K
